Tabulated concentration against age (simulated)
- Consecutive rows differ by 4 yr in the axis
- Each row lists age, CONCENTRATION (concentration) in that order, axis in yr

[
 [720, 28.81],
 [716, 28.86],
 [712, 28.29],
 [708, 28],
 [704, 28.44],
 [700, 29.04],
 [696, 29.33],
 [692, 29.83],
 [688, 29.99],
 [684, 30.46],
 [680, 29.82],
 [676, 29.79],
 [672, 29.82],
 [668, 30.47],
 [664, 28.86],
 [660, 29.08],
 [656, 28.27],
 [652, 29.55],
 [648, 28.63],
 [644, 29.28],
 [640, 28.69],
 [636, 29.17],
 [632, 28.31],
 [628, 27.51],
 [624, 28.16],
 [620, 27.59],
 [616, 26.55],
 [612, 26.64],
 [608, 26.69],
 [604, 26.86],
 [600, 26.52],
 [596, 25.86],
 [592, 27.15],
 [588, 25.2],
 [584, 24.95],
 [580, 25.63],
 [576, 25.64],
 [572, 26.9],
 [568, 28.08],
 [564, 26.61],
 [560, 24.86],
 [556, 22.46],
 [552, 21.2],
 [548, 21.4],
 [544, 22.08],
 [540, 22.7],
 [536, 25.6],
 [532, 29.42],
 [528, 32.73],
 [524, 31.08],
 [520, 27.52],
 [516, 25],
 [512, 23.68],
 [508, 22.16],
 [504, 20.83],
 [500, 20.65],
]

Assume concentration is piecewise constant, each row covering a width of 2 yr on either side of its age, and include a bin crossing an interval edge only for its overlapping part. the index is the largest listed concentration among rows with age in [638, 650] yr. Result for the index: 29.28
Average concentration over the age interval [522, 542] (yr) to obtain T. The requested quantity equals 28.3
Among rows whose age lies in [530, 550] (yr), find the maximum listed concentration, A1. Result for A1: 29.42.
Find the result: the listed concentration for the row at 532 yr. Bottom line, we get 29.42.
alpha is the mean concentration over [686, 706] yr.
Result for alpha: 29.3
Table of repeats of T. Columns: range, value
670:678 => 29.8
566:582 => 26.6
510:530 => 28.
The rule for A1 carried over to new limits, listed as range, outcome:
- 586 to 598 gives 27.15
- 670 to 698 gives 30.46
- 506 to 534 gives 32.73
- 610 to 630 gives 28.16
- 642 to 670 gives 30.47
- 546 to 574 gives 28.08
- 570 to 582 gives 26.9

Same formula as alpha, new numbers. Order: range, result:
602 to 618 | 26.7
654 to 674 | 29.3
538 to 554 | 21.8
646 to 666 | 28.9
